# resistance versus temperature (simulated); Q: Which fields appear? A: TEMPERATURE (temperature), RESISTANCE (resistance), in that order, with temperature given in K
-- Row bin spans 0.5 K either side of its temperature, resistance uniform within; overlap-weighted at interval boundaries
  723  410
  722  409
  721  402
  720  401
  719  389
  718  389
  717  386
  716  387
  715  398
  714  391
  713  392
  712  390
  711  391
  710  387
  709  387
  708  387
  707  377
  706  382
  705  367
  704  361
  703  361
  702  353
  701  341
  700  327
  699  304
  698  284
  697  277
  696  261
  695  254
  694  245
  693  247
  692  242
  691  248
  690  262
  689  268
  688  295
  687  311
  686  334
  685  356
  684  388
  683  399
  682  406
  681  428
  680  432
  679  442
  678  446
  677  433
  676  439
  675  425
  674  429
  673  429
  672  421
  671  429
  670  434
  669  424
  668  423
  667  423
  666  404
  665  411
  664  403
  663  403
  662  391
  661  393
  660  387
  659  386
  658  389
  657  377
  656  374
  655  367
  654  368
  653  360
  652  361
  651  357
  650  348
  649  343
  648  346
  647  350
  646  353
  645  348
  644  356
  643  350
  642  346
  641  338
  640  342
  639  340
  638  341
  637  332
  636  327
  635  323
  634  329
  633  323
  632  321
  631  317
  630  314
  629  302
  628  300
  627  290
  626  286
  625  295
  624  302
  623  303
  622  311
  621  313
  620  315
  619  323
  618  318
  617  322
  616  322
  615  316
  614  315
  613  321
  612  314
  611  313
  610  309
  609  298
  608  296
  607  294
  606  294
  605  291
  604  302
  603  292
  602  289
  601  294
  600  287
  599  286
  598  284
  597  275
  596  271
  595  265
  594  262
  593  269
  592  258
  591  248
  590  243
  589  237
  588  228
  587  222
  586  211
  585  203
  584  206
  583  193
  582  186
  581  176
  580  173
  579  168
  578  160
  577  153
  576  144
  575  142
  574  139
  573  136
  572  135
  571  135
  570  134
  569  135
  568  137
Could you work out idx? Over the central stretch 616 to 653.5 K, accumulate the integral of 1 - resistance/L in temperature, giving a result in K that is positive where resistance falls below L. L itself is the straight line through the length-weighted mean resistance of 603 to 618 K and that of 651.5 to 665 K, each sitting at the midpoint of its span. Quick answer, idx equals 1.9 K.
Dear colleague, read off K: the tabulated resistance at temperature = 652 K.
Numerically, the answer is 361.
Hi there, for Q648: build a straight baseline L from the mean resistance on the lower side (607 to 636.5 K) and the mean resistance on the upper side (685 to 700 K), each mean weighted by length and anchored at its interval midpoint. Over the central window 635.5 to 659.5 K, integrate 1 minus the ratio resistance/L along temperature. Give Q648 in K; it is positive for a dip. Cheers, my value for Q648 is -4.4 K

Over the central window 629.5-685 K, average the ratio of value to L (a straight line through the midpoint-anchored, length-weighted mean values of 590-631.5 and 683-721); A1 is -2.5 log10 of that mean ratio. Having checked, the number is -0.19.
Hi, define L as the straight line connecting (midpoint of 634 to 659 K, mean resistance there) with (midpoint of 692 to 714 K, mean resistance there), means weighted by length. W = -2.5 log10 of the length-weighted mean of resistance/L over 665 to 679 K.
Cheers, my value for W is -0.23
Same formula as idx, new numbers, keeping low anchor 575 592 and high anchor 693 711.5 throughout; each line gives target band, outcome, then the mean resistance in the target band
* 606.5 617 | -3.7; 310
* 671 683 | -4.9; 429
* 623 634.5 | -2.7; 307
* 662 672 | -4.2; 416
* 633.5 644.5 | -3.3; 339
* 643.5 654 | -3.1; 353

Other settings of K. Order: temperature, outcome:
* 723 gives 410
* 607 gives 294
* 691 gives 248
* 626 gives 286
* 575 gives 142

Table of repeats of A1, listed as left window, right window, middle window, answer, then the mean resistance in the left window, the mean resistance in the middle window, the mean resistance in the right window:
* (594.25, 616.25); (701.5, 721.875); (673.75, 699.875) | 0.071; 296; 340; 384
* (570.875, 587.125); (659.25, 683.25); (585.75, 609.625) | -0.229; 169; 271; 419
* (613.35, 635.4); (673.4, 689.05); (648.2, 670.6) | -0.072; 312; 387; 393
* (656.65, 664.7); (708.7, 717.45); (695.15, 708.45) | 0.167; 392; 335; 390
